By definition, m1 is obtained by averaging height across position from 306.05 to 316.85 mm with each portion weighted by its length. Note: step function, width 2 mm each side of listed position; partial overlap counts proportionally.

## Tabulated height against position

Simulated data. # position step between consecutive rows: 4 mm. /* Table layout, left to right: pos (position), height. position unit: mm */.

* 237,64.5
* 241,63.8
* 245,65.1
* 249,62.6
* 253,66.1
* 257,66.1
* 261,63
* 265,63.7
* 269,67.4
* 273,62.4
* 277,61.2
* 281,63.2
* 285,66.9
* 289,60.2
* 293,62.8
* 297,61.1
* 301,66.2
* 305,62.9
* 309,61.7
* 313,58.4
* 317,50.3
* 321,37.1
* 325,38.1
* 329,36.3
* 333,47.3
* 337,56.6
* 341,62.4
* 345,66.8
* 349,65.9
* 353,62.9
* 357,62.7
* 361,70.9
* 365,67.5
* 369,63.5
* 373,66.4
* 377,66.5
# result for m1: 58.6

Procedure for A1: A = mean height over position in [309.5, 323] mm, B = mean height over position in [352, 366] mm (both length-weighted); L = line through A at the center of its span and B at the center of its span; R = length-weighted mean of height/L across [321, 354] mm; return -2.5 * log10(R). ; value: 0.104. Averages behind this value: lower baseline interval 50.1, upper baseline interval 66.1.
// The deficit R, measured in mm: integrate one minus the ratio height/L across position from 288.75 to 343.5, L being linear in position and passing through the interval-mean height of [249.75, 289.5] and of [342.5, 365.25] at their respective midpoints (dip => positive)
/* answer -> 9.1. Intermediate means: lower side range 64.1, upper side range 65.9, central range 54.3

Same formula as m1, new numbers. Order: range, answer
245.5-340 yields 58.5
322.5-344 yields 48.8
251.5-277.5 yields 64.4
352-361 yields 64.6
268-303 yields 63.4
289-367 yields 57.8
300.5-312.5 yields 62.6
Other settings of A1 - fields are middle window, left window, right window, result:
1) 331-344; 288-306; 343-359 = 0.14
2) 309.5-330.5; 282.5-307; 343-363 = 0.38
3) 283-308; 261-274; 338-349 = 0.02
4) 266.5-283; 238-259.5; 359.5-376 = 0.03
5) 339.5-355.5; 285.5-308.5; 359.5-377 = 0.02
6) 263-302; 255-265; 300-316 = -0.01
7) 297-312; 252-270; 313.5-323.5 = -0.24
